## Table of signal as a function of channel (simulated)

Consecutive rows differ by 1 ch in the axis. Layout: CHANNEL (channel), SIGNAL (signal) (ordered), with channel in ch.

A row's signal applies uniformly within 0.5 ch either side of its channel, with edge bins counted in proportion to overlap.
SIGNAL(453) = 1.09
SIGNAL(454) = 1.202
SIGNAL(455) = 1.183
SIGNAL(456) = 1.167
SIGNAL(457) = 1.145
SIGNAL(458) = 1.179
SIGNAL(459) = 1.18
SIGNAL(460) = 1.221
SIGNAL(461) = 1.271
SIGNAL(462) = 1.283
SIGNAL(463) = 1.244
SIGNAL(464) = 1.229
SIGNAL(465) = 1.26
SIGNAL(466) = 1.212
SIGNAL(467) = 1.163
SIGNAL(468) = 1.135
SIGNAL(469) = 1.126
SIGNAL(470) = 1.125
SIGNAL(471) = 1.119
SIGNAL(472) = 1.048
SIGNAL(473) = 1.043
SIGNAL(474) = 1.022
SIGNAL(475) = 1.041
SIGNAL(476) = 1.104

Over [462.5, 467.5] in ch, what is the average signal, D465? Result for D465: 1.22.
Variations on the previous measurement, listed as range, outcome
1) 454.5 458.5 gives 1.17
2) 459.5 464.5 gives 1.25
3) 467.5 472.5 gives 1.11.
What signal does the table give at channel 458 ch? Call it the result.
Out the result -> 1.179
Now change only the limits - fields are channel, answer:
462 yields 1.283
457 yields 1.145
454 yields 1.202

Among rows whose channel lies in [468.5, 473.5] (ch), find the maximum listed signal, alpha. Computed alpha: 1.126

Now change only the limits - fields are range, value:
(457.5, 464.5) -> 1.283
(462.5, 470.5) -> 1.26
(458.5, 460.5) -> 1.221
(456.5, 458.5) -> 1.179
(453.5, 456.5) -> 1.202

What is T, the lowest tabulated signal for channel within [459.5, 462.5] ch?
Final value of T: 1.221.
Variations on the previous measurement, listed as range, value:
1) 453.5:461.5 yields 1.145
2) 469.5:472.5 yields 1.048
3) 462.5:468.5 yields 1.135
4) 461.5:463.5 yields 1.244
